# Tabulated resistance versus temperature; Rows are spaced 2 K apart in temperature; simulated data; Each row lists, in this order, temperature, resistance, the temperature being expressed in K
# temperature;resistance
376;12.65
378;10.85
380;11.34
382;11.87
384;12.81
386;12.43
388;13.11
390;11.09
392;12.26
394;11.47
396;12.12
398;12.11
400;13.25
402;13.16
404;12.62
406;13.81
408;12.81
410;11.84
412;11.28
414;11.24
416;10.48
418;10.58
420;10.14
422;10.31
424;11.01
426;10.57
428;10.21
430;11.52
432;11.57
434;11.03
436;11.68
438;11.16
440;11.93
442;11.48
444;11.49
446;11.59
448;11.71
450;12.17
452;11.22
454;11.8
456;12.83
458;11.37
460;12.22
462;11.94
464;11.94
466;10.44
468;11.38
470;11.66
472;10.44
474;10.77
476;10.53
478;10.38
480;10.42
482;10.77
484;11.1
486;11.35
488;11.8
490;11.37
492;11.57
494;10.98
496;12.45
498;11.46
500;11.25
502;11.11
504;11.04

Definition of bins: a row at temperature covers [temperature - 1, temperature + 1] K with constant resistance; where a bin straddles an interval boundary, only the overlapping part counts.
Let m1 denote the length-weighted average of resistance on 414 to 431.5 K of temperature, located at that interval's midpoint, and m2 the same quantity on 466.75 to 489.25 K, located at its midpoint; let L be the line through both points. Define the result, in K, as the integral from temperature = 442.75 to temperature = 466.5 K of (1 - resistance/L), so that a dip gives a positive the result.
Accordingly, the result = -2.0 K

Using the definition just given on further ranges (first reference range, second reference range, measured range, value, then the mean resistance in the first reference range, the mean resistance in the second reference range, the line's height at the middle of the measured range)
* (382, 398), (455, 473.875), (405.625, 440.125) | 1.9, 12.2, 11.5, 11.9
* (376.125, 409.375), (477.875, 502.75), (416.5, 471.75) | 1.9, 12.3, 11.3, 11.8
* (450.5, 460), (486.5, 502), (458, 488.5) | 1.5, 11.9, 11.5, 11.7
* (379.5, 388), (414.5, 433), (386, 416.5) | -1.6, 12.3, 10.7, 11.6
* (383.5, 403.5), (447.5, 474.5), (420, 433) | 1.3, 12.4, 11.6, 12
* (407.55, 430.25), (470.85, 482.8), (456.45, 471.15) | -1.3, 10.9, 10.6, 10.6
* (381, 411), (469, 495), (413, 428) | 1.8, 12.5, 11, 12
